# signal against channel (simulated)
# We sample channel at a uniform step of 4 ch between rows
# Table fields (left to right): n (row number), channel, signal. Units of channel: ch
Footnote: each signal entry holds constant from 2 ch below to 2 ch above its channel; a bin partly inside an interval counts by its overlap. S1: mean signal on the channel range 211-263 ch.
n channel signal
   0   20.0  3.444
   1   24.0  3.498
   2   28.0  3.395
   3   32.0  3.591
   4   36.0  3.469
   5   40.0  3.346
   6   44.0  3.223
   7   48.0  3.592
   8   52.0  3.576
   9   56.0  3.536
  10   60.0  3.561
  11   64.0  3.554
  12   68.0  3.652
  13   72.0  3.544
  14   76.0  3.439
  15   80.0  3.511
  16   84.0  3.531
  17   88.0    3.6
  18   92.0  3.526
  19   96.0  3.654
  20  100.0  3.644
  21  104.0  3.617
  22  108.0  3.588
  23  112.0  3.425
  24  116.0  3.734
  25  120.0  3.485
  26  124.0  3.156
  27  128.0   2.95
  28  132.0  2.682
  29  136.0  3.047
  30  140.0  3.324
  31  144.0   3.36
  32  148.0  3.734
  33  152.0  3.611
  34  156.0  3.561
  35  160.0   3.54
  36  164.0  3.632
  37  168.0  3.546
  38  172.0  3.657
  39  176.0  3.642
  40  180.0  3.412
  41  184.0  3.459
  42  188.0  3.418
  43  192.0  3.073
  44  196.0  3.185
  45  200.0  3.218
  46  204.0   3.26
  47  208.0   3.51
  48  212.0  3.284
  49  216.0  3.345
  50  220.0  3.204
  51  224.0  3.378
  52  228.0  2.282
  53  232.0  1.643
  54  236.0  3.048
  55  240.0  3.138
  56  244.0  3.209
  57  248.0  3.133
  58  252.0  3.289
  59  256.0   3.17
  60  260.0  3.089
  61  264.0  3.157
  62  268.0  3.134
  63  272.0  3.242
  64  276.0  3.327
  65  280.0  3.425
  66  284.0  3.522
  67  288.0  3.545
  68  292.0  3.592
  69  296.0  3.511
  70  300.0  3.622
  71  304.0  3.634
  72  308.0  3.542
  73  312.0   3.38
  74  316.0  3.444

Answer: 3.01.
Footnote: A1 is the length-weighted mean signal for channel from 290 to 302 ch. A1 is 3.57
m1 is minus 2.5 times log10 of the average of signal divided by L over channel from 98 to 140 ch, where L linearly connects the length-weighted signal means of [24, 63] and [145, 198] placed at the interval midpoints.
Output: 0.05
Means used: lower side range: 3.48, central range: 3.33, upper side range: 3.5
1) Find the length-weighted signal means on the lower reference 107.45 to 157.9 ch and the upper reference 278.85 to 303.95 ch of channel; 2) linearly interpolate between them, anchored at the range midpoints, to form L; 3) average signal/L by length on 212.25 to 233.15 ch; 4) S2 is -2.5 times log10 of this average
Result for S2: 0.21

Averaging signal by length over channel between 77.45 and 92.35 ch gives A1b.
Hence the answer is 3.54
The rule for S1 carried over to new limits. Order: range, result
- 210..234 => 2.86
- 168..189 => 3.53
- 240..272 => 3.17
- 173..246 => 3.16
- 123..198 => 3.37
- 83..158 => 3.43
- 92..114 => 3.58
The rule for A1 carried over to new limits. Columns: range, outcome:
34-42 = 3.41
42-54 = 3.46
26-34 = 3.49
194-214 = 3.29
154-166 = 3.58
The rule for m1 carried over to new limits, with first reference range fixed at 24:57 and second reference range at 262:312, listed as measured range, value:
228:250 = 0.23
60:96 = -0.03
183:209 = 0.05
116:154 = 0.05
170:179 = -0.05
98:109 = -0.05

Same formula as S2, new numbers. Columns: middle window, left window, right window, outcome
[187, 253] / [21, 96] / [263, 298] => 0.11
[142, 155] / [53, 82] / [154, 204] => -0.03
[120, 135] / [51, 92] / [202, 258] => 0.12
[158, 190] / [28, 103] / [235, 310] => -0.03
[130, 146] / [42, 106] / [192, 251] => 0.08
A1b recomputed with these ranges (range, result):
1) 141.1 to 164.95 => 3.56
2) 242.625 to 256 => 3.2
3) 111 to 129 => 3.37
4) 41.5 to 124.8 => 3.54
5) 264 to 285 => 3.3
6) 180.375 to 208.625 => 3.3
